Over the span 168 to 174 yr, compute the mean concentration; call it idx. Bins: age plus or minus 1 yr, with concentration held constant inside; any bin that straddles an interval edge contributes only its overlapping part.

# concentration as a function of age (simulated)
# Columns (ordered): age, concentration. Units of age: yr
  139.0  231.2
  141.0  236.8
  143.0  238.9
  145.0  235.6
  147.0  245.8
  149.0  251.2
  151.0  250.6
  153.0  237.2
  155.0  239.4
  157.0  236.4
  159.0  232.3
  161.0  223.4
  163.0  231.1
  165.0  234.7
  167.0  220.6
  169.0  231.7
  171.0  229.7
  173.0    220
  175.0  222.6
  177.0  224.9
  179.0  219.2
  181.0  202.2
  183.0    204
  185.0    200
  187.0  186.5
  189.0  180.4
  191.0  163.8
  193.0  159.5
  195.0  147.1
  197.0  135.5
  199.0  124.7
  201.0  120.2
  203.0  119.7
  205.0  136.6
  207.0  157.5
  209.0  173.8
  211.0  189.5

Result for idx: 227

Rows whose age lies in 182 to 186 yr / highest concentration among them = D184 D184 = 204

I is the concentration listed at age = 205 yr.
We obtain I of 136.6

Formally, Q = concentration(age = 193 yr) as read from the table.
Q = 159.5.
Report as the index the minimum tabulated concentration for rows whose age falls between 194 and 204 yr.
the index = 119.7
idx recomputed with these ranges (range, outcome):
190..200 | 146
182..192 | 187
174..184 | 215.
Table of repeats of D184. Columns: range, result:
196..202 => 135.5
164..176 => 234.7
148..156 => 251.2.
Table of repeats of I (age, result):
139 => 231.2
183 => 204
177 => 224.9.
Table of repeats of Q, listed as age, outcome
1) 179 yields 219.2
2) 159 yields 232.3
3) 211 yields 189.5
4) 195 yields 147.1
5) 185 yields 200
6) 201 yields 120.2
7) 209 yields 173.8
